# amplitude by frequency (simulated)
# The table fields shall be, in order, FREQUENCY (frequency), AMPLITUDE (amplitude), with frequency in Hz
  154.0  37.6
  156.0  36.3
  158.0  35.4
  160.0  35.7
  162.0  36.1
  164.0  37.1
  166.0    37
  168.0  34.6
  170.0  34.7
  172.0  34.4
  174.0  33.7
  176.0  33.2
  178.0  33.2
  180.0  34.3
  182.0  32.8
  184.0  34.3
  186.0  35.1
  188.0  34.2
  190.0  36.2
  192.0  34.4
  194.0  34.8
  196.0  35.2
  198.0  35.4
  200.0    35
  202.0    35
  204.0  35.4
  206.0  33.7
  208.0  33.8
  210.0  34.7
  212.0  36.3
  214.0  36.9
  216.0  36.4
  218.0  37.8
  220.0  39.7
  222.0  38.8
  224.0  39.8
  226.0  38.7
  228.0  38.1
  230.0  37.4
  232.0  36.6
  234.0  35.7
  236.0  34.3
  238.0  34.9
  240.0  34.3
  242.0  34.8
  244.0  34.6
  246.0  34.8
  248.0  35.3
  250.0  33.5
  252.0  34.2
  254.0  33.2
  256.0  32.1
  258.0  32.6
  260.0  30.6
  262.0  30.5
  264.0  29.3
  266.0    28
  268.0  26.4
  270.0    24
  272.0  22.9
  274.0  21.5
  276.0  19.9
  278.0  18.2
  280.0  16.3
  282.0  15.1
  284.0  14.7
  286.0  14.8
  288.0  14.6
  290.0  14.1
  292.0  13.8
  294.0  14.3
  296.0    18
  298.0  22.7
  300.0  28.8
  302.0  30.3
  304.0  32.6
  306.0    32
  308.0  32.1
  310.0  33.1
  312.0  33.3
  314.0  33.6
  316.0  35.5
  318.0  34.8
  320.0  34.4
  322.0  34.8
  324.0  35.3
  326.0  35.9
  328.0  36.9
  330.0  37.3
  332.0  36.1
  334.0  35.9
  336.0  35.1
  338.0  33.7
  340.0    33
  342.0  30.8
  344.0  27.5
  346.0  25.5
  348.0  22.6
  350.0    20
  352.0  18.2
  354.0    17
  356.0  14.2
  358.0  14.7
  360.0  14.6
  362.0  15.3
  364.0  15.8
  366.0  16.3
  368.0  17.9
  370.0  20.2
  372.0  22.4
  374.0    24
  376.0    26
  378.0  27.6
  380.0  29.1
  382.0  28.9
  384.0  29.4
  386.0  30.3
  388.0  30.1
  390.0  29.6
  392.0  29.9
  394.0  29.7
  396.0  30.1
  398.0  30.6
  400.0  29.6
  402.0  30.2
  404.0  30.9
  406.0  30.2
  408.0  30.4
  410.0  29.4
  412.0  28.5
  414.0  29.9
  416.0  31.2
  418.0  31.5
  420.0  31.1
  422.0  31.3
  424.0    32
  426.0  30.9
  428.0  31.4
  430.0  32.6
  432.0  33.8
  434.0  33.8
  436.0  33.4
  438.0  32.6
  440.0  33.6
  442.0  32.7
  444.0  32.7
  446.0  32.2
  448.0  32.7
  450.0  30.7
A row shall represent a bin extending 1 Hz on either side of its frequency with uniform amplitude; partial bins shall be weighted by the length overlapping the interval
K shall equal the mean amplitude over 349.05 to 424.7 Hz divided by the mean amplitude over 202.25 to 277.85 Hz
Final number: 0.8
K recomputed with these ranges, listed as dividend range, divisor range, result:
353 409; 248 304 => 1.04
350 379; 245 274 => 0.63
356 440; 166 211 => 0.80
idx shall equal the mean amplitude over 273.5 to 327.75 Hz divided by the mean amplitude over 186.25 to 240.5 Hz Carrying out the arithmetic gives 0.7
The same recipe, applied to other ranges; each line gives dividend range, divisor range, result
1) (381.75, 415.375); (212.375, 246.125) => 0.81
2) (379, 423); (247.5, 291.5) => 1.23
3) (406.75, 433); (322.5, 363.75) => 1.16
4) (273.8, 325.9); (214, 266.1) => 0.72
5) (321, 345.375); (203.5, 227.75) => 0.93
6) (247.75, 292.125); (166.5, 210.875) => 0.70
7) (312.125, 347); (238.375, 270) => 1.06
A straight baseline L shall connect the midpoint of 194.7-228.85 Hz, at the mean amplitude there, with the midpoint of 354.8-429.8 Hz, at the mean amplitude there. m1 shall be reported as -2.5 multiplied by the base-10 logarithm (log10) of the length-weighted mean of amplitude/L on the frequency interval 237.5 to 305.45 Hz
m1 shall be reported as 0.28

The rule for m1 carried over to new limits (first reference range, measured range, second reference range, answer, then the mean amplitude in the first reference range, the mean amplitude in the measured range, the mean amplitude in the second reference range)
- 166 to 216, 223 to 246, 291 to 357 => -0.11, 34.7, 36.2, 29.1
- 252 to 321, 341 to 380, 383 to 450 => 0.35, 25.7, 20.8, 31.2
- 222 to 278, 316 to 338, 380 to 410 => -0.15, 32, 35.6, 29.9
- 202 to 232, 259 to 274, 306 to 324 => 0.29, 36.9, 27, 33.9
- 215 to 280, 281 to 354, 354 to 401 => 0.00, 32.2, 27.7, 24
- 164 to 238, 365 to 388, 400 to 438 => 0.27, 35.6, 25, 31.2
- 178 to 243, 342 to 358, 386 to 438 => 0.47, 35.7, 21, 30.9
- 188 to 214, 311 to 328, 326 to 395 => -0.23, 35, 34.8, 25.9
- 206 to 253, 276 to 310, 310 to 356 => 0.48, 36.1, 21.1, 30.9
